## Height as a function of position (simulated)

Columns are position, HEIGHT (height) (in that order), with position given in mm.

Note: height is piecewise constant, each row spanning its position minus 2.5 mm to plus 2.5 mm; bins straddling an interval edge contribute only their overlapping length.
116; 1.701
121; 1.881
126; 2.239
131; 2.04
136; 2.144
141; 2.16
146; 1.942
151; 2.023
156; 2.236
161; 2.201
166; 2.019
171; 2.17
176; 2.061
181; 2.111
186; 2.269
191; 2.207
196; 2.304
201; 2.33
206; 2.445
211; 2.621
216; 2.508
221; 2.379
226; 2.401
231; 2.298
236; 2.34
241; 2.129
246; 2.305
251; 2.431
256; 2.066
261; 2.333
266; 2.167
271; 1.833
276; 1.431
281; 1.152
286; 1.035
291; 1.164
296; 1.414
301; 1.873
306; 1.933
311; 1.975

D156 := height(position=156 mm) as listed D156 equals 2.236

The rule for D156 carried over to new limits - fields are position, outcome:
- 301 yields 1.873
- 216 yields 2.508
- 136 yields 2.144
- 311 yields 1.975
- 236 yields 2.34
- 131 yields 2.04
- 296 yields 1.414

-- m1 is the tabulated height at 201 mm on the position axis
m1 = 2.33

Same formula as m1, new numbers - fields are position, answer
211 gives 2.621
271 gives 1.833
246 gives 2.305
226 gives 2.401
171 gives 2.17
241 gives 2.129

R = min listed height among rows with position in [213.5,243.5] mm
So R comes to 2.129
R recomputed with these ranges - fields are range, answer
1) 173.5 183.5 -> 2.061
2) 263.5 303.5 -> 1.035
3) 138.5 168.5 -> 1.942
